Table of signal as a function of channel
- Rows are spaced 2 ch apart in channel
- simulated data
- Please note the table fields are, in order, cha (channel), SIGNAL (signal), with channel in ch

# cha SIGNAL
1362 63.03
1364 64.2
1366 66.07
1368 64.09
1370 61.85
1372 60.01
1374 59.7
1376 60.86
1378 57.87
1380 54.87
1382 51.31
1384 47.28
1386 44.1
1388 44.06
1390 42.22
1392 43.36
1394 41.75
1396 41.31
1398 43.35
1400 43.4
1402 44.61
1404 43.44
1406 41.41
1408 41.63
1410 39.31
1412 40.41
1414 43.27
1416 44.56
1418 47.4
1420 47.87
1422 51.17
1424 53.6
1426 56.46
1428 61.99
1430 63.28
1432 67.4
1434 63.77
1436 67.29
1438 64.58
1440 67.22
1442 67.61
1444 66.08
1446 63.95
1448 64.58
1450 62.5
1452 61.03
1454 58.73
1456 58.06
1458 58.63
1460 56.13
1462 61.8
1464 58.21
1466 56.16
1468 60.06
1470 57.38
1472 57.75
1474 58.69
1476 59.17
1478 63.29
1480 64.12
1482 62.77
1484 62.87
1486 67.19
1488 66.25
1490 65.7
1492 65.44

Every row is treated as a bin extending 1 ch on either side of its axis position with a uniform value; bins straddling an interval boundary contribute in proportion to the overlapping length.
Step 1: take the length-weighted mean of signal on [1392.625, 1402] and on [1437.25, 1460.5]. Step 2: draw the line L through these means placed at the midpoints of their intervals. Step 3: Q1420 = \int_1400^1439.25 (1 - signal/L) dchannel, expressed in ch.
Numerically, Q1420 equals 0.0 ch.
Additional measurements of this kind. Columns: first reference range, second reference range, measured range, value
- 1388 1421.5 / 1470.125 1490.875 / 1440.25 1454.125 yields -2.6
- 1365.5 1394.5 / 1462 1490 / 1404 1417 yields 3.2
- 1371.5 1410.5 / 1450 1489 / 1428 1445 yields -3.3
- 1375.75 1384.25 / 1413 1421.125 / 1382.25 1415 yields 4.7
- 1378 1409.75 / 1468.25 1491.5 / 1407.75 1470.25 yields -3.9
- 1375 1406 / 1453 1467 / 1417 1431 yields -0.6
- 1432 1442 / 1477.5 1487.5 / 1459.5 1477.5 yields 1.7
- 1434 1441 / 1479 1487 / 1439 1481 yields 2.7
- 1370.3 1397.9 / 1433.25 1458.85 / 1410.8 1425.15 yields 2.6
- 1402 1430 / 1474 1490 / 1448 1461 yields -0.6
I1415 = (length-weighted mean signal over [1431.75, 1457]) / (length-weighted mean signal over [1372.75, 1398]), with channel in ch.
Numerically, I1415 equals 1.31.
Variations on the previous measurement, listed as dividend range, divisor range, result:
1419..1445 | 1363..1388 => 1.07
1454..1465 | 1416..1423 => 1.22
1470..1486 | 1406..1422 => 1.40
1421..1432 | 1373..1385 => 1.05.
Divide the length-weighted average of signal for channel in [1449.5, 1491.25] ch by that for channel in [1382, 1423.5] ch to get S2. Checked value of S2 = 1.4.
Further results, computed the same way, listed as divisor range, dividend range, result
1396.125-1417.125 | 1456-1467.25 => 1.37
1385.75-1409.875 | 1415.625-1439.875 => 1.36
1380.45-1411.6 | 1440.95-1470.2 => 1.39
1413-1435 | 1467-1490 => 1.13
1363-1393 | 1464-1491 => 1.12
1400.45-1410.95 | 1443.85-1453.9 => 1.49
